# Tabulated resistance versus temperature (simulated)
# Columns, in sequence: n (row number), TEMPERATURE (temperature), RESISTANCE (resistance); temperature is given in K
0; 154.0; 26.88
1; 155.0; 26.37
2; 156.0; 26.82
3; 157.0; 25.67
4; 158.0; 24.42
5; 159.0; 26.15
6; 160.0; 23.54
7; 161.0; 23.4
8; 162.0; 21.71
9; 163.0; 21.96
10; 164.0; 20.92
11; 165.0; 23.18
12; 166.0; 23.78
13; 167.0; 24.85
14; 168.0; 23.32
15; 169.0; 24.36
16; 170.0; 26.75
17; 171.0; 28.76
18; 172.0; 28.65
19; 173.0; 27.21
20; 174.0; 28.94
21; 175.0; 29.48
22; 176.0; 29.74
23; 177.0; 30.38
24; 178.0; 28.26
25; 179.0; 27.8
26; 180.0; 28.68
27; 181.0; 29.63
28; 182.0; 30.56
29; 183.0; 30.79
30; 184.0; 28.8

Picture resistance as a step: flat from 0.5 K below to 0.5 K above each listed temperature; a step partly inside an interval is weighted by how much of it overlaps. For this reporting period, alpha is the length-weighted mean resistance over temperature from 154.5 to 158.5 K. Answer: 25.8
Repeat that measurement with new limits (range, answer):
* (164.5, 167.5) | 23.9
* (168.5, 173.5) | 27.1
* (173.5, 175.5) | 29.2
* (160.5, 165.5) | 22.2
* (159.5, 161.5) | 23.5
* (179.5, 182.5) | 29.6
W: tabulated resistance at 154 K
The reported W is 26.88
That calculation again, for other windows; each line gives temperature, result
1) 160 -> 23.54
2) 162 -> 21.71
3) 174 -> 28.94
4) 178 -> 28.26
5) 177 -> 30.38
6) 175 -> 29.48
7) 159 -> 26.15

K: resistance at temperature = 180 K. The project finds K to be 28.68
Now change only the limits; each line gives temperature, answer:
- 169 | 24.36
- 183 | 30.79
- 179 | 27.8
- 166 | 23.78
